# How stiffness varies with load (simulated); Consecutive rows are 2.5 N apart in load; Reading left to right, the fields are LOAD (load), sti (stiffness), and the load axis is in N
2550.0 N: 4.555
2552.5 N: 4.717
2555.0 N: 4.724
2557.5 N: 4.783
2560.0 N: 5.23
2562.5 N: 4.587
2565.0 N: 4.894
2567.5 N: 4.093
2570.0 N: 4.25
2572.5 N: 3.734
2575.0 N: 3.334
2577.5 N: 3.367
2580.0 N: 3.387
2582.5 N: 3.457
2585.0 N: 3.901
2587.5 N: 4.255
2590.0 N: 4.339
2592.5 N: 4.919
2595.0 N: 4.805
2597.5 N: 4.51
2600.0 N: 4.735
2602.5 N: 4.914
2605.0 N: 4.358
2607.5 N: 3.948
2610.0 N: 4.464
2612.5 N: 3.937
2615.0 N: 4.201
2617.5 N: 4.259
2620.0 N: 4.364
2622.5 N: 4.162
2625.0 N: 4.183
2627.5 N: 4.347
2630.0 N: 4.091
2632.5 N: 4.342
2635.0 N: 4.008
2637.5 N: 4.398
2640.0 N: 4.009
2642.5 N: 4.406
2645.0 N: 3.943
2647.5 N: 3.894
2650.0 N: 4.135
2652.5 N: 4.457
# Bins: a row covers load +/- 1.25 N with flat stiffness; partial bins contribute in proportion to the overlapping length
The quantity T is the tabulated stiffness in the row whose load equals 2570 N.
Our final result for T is 4.25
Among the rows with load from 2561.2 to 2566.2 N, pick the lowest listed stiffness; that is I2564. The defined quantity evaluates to 4.587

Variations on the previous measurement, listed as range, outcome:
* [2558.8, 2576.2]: 3.334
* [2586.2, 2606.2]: 4.255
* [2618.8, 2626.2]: 4.162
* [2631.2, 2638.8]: 4.008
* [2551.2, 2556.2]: 4.717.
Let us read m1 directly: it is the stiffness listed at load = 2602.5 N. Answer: 4.914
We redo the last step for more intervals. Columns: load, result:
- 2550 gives 4.555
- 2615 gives 4.201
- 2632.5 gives 4.342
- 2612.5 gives 3.937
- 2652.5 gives 4.457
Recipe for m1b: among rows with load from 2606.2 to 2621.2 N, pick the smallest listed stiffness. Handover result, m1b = 3.937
